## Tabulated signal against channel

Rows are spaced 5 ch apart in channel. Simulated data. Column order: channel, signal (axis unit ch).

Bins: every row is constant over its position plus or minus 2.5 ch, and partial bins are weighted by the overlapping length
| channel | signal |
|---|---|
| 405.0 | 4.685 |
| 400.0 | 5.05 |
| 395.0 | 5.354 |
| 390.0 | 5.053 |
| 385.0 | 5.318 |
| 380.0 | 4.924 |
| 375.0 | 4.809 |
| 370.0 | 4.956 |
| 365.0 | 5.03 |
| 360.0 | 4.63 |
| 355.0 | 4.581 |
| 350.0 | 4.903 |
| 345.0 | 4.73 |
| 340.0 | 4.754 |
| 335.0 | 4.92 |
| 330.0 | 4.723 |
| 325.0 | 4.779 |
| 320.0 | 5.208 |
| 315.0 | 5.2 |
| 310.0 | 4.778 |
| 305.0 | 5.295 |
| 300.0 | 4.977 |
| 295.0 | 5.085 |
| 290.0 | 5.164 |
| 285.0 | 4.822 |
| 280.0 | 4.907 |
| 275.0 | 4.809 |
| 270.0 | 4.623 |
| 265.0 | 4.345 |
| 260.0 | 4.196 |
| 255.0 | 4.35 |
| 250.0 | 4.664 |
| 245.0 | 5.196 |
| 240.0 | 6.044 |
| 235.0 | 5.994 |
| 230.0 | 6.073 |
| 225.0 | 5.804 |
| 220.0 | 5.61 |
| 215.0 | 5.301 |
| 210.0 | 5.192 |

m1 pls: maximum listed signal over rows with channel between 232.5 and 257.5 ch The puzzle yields 6.044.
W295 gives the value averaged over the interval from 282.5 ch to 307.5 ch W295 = 5.07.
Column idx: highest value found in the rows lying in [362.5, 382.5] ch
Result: 5.03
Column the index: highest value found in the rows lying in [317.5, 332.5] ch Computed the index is 5.208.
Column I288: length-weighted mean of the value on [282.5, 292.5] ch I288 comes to 4.99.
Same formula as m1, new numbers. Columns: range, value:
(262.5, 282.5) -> 4.907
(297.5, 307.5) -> 5.295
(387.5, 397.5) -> 5.354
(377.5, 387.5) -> 5.318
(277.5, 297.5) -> 5.164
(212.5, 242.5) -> 6.073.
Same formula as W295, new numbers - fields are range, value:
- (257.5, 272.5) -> 4.39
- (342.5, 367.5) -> 4.77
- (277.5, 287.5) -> 4.86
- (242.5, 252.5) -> 4.93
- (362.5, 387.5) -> 5.01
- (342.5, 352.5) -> 4.82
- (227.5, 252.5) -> 5.59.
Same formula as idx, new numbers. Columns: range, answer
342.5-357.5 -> 4.903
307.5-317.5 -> 5.2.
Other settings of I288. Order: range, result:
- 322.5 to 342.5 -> 4.79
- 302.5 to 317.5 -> 5.09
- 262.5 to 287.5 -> 4.7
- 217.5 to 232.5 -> 5.83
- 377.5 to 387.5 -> 5.12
